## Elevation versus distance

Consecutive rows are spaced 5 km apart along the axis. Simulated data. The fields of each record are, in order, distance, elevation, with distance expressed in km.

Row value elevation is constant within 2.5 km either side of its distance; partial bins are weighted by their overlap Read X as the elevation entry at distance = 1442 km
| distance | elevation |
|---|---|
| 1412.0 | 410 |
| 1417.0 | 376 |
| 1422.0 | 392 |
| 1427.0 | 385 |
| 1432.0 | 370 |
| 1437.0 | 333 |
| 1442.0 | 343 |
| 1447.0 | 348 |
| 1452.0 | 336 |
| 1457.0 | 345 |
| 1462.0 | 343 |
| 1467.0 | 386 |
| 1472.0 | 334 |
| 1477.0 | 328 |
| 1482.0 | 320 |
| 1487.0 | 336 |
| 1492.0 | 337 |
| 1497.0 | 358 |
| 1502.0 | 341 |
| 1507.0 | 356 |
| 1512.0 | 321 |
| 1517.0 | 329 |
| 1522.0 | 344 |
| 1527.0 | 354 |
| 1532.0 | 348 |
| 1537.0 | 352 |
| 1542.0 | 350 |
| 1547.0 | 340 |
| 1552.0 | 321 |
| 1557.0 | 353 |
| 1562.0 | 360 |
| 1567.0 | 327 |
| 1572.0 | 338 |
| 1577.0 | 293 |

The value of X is 343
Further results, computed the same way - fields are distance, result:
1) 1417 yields 376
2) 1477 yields 328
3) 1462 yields 343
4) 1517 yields 329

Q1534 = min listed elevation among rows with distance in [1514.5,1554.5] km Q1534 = 321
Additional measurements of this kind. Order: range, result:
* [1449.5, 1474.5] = 334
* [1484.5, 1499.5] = 336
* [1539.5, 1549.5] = 340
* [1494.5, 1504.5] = 341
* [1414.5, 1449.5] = 333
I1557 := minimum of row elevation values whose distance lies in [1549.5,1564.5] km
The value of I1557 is 321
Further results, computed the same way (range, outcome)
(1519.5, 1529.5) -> 344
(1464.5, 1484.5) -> 320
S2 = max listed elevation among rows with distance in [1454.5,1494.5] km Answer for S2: 386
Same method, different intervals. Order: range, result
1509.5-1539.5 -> 354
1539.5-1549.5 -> 350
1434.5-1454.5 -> 348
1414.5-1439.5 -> 392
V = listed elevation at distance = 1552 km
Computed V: 321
